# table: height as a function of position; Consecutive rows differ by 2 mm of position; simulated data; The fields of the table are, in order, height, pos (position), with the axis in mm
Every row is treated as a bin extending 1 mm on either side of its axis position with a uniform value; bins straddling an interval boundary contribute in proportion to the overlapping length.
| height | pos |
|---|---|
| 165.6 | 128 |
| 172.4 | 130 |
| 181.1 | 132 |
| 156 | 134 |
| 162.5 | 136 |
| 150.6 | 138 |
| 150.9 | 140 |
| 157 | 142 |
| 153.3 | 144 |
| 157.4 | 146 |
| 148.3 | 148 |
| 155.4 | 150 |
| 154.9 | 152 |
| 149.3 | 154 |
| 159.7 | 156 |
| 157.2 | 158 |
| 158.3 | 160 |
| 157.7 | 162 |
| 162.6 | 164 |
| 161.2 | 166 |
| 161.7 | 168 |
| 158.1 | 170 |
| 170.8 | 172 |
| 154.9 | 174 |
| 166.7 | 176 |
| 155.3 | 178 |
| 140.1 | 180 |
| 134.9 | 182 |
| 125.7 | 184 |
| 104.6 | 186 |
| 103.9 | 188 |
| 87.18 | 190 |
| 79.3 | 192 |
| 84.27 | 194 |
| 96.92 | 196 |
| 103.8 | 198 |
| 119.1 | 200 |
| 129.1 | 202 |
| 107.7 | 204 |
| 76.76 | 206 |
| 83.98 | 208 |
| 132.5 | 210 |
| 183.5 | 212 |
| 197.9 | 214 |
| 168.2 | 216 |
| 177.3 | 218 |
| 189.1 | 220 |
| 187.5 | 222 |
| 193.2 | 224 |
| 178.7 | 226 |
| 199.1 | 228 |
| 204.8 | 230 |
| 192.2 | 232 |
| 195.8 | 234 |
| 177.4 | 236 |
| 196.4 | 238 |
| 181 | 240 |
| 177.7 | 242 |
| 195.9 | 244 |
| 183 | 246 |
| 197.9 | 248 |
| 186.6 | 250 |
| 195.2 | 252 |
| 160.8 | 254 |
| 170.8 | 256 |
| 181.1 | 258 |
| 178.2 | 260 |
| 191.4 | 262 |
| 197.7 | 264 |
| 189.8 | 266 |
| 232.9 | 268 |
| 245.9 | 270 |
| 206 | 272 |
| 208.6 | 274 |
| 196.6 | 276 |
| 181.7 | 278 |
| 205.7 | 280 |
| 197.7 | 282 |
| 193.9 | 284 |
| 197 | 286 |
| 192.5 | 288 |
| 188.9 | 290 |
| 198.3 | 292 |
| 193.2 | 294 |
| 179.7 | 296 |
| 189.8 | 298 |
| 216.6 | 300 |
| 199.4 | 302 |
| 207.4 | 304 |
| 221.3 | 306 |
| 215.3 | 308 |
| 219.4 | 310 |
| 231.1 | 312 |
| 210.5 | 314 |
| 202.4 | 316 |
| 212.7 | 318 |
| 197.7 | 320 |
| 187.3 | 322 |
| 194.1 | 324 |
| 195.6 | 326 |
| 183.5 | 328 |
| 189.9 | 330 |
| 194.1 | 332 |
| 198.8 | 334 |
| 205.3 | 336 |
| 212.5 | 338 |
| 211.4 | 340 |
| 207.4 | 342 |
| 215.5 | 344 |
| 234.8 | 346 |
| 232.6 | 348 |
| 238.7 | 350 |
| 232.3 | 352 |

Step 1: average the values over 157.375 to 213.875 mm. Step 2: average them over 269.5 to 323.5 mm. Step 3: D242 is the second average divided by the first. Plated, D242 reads 1.5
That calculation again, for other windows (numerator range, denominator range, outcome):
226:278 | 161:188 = 1.30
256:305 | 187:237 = 1.36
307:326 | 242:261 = 1.13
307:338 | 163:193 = 1.47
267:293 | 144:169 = 1.30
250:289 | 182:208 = 1.92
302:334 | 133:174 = 1.30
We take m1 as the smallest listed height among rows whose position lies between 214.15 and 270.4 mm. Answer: 160.8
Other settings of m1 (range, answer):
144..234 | 76.76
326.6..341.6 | 183.5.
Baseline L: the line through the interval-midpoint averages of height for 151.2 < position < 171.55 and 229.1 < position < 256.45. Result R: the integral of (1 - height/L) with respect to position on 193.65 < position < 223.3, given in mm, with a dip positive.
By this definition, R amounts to 6.44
